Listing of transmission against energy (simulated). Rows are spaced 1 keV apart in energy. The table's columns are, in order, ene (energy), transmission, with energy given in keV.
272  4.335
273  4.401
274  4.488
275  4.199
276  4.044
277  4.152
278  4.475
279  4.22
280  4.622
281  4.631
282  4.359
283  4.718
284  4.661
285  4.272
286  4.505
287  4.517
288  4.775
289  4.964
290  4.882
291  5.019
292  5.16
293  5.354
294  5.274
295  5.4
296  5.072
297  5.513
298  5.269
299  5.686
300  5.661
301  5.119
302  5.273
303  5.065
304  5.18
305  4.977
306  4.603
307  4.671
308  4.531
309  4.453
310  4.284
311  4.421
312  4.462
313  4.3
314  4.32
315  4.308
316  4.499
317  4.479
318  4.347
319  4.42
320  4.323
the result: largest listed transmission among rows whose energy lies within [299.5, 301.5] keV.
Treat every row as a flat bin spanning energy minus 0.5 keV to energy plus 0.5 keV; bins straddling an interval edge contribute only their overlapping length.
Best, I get 5.661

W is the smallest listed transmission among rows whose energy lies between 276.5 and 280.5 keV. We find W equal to 4.152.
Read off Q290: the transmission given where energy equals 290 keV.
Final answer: 4.882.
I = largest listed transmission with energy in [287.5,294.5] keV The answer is 5.354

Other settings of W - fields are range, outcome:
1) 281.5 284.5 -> 4.359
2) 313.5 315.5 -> 4.308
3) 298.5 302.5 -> 5.119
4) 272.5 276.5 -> 4.044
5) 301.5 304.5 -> 5.065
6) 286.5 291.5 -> 4.517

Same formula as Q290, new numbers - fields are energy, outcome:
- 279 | 4.22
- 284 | 4.661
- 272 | 4.335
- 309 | 4.453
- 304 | 5.18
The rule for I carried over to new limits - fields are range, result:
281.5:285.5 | 4.718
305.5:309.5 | 4.671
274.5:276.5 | 4.199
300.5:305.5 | 5.273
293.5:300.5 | 5.686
